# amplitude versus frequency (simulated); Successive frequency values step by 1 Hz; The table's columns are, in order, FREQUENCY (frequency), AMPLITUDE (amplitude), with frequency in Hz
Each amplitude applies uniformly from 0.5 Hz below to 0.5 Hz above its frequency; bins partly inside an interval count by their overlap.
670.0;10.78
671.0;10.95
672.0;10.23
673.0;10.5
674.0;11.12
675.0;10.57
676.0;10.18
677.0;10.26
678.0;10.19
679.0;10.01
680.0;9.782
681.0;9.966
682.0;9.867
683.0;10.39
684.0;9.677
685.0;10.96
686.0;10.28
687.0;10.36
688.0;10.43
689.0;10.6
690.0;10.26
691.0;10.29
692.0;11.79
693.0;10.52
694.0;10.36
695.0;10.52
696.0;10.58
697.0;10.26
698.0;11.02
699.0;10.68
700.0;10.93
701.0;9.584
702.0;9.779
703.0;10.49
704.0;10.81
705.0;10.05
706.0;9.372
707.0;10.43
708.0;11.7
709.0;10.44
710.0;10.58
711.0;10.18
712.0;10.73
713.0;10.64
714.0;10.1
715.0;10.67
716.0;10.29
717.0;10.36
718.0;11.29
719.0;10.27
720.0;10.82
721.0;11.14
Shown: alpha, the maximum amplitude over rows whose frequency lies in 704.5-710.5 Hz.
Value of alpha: 11.7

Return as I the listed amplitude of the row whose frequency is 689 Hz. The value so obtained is 10.6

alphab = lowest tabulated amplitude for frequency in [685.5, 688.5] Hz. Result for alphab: 10.28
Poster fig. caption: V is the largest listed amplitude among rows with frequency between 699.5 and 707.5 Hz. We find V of 10.93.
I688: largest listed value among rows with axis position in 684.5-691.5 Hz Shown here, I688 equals 10.96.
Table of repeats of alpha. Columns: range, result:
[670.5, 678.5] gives 11.12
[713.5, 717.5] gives 10.67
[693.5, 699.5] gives 11.02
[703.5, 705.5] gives 10.81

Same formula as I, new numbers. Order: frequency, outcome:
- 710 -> 10.58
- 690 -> 10.26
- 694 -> 10.36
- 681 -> 9.966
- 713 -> 10.64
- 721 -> 11.14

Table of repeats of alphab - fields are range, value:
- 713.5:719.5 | 10.1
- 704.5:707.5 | 9.372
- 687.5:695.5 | 10.26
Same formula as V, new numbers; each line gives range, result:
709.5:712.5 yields 10.73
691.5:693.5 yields 11.79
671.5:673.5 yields 10.5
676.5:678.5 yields 10.26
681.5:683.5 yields 10.39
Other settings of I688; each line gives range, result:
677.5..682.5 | 10.19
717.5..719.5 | 11.29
